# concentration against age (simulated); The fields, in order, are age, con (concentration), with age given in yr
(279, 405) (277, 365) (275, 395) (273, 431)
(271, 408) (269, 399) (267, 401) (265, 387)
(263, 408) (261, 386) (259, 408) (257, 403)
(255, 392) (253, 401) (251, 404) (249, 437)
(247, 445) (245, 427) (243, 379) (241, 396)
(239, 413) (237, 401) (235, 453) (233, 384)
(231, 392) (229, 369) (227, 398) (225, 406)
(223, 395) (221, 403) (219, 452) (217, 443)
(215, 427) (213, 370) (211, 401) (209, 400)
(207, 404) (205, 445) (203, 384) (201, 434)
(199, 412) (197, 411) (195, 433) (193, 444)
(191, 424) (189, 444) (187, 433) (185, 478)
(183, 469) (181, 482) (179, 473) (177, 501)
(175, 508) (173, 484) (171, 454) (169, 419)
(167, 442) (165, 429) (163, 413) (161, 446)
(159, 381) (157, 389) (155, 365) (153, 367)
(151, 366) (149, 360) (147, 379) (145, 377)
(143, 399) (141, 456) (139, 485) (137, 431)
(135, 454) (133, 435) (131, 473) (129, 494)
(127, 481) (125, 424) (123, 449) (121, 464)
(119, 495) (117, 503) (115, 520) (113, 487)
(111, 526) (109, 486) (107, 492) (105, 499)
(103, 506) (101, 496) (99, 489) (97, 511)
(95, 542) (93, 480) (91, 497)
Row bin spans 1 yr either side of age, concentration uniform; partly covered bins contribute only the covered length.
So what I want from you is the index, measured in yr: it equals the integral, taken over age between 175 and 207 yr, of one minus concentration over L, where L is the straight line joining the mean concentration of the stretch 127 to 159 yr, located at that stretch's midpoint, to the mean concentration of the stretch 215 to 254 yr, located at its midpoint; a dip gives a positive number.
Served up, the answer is -2.45 yr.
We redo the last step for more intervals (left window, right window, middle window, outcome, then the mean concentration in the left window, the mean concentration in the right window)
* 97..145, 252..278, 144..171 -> 3.4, 474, 399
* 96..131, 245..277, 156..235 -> 2.7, 489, 406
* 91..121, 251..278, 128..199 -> 4.5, 501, 399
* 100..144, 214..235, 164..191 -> -1.4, 475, 409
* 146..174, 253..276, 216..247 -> -0.4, 407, 402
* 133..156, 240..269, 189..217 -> -0.8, 405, 405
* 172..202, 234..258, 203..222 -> 1.0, 455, 413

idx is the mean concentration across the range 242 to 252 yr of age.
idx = 418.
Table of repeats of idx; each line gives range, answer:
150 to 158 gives 372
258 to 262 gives 397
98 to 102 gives 492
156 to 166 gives 412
